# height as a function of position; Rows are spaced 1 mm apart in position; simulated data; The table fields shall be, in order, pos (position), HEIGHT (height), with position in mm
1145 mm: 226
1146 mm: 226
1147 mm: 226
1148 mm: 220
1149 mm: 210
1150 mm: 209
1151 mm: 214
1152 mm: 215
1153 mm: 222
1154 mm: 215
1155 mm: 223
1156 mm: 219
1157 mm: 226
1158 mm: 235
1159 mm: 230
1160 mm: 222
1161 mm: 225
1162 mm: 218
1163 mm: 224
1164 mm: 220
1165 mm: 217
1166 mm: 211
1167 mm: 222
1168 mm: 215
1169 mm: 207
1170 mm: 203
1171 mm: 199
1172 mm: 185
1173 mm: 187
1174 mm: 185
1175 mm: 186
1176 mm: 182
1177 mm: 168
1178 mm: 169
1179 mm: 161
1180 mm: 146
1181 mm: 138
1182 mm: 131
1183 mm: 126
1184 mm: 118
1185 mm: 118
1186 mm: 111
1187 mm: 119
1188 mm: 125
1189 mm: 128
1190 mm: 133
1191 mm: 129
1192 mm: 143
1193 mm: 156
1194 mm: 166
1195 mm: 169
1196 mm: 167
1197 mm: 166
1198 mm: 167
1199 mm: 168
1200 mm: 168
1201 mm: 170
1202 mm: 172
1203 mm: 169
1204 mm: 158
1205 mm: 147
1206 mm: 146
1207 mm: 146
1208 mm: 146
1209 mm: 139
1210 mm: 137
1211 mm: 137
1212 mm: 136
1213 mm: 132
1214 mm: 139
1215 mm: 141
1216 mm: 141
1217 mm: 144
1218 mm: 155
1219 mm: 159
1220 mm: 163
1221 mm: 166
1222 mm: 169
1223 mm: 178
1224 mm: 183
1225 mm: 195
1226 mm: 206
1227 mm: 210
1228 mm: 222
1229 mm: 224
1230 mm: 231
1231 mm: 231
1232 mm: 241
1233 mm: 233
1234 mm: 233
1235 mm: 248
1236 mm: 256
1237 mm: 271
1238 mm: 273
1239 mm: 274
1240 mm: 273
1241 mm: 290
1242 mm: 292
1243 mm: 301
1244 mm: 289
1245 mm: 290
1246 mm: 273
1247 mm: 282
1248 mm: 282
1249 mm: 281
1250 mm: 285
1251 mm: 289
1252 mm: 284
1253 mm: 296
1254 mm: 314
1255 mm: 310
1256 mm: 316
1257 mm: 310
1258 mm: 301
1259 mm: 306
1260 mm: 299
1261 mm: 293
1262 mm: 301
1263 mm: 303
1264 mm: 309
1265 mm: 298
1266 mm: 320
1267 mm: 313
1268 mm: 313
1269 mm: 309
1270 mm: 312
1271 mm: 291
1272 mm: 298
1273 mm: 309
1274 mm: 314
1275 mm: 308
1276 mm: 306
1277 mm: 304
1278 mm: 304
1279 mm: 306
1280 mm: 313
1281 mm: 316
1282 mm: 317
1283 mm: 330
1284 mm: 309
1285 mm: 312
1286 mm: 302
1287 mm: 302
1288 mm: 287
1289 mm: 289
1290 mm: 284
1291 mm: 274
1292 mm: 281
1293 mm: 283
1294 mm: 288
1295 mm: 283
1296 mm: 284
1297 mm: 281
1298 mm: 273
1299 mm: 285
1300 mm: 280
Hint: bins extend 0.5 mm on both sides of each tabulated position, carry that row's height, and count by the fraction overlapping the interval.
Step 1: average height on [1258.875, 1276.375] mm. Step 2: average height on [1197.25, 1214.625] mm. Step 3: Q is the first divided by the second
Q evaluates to 2.01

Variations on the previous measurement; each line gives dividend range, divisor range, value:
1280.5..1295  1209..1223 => 2.01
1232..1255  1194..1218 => 1.82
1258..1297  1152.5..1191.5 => 1.66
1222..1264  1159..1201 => 1.56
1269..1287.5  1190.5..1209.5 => 1.96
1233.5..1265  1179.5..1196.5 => 2.11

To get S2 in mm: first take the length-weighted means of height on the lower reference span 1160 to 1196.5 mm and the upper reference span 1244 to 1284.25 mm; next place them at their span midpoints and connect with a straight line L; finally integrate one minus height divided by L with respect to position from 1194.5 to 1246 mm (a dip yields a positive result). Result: 9.1 mm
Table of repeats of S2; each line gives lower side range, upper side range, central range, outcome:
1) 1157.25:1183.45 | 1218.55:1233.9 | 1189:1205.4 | 3.2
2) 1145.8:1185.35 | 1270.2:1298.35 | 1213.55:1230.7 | 4.7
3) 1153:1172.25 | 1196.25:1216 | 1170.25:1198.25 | 4.8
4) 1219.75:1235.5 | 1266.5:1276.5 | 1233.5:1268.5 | -4.0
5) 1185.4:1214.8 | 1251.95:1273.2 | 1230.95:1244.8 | -1.3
